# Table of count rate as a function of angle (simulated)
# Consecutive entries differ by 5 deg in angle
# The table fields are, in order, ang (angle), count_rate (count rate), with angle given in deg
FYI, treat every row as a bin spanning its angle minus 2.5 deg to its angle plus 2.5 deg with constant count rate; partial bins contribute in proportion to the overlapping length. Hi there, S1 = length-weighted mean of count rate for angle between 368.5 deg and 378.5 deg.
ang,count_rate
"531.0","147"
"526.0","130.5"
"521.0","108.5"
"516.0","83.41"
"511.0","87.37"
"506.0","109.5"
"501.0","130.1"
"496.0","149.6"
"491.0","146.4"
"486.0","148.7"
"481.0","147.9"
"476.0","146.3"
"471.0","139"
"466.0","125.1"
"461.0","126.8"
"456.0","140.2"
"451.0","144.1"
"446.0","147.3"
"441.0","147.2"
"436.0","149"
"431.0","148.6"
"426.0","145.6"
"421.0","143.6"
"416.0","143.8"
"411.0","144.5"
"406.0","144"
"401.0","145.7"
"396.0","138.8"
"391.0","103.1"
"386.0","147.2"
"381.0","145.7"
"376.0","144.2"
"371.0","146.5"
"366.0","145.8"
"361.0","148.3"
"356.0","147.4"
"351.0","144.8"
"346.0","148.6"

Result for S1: 145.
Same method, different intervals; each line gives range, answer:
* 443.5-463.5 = 140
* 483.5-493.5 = 148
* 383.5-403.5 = 134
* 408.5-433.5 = 145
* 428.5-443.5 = 148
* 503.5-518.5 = 93.4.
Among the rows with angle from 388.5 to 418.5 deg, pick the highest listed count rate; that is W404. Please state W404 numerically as 145.7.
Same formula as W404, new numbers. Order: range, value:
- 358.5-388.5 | 148.3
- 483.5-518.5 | 149.6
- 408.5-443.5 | 149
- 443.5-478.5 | 147.3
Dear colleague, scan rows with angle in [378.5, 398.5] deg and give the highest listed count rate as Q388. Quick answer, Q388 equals 147.2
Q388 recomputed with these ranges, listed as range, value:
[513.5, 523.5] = 108.5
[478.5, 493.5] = 148.7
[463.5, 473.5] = 139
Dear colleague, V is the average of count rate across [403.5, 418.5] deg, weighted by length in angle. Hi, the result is 144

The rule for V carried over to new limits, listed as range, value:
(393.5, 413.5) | 143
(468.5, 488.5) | 145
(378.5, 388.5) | 146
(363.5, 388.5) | 146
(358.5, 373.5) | 147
